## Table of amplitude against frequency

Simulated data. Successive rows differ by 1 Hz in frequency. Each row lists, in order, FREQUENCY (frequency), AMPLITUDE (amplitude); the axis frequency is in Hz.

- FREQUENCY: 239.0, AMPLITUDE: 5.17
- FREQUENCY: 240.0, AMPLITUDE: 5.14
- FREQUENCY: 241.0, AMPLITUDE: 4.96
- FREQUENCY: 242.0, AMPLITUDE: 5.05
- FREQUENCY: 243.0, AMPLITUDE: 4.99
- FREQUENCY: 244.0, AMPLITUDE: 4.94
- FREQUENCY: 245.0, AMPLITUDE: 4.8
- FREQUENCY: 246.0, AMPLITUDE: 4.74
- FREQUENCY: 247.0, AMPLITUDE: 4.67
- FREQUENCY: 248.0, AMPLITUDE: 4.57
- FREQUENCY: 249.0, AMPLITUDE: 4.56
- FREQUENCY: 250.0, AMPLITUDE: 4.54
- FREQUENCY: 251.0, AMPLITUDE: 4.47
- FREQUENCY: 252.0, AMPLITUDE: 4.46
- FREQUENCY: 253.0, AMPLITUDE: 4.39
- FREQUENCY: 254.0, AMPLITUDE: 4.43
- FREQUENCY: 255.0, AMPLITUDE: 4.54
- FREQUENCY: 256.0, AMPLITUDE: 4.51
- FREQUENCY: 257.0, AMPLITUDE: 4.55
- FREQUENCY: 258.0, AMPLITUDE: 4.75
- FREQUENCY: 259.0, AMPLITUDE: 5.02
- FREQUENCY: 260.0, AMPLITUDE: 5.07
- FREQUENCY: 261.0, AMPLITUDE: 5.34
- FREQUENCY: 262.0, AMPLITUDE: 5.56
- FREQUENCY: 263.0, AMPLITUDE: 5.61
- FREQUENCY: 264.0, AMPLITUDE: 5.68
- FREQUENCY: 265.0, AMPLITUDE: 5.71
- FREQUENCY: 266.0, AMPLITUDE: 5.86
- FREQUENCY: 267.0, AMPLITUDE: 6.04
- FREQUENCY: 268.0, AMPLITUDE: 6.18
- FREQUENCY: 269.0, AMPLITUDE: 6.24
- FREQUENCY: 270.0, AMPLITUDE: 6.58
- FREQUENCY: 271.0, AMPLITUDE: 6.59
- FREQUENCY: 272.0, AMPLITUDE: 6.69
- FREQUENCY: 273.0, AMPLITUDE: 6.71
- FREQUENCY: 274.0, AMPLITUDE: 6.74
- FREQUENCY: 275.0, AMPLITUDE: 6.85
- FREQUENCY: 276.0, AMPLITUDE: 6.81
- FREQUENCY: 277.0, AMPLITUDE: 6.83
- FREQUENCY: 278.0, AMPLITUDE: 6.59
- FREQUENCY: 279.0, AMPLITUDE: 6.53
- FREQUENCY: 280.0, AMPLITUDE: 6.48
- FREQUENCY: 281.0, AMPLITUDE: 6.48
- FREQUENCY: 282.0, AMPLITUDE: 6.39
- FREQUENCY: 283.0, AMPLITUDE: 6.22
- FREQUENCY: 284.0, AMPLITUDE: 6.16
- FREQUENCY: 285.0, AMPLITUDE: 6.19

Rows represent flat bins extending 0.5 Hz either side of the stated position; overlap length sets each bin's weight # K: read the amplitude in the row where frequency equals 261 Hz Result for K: 5.34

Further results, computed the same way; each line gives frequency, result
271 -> 6.59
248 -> 4.57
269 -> 6.24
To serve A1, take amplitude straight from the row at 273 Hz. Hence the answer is 6.71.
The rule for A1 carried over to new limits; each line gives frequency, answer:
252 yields 4.46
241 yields 4.96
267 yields 6.04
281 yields 6.48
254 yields 4.43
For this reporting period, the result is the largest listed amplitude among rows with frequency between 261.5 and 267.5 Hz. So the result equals 6.04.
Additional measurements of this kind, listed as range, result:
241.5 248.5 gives 5.05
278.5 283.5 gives 6.53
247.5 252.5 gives 4.57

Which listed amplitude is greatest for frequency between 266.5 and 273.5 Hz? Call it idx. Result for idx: 6.71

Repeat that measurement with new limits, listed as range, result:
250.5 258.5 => 4.75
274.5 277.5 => 6.85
